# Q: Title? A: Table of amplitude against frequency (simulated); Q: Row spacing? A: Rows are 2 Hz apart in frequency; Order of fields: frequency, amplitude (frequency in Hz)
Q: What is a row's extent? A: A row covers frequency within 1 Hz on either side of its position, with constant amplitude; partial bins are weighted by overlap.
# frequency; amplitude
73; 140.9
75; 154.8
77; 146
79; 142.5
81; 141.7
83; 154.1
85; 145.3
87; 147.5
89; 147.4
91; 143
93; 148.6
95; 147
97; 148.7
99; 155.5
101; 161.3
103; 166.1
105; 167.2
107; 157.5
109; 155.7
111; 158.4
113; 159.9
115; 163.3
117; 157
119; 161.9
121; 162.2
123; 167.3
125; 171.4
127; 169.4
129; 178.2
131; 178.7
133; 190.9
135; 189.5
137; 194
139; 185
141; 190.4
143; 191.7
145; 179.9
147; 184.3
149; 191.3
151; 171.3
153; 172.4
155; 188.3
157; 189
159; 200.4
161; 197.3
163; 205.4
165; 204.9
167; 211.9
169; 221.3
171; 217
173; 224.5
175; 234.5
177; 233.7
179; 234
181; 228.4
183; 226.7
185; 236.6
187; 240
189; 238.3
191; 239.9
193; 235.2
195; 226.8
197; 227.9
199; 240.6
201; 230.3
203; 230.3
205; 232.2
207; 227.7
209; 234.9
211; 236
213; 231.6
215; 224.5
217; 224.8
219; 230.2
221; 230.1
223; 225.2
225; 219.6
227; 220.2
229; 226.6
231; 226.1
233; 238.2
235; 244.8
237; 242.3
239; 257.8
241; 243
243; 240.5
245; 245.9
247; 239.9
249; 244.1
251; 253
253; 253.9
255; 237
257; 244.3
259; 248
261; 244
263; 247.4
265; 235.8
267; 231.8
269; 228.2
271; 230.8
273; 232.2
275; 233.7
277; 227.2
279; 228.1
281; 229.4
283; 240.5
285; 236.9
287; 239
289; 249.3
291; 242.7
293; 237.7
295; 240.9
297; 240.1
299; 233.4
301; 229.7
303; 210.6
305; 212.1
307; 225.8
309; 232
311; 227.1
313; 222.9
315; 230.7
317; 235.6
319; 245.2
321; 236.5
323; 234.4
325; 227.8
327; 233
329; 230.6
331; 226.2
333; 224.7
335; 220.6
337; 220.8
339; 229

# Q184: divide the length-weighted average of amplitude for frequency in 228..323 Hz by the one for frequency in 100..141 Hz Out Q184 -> 1.4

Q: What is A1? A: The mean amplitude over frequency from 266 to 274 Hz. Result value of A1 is 231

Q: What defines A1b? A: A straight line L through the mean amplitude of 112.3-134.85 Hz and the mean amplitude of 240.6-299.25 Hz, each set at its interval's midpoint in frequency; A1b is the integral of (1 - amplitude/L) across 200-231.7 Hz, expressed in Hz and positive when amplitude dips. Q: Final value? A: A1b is -2.2 Hz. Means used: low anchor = 170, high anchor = 239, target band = 228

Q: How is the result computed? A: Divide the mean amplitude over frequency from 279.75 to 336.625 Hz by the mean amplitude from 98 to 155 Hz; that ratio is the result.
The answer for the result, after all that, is 1.34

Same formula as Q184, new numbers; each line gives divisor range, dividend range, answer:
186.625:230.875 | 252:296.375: 1.03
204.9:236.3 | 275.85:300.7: 1.03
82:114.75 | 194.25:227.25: 1.49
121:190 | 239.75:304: 1.19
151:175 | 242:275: 1.19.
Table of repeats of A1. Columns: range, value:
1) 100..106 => 165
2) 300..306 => 217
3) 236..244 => 246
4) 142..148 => 185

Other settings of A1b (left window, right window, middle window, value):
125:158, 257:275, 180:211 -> -3.9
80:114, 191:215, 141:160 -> 0.7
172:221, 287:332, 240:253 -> -0.7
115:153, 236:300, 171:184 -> -2.0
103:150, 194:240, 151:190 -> -2.4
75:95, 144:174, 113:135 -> 0.4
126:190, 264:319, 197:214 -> -1.5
